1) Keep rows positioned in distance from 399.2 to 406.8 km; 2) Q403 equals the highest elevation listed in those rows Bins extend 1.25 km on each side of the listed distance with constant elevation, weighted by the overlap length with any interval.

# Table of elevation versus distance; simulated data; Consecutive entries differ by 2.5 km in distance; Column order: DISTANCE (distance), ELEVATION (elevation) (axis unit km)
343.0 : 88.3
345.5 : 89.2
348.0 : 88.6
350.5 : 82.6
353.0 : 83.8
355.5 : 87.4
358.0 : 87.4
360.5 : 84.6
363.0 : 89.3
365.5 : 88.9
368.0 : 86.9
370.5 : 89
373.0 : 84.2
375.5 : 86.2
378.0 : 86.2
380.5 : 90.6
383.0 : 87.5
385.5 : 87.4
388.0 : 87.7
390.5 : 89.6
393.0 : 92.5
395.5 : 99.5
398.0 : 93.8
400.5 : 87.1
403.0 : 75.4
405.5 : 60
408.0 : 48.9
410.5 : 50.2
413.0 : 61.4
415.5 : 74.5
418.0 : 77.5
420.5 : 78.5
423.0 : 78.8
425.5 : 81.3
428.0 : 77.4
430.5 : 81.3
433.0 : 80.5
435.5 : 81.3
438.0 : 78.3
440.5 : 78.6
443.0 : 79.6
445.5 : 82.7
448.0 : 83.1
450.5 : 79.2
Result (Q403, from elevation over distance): 87.1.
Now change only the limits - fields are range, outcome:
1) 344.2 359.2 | 89.2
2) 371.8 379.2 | 86.2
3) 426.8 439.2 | 81.3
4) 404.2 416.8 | 74.5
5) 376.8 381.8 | 90.6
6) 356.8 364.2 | 89.3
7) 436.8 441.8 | 78.6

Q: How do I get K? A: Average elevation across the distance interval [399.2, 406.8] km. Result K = 74.1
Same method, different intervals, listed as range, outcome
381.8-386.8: 87.5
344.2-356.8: 86.3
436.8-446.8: 79.8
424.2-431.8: 80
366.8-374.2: 86.7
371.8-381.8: 86.8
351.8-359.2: 86.2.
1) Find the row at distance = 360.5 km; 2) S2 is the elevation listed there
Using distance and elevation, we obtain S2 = 84.6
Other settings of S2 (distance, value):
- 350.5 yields 82.6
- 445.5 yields 82.7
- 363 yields 89.3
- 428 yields 77.4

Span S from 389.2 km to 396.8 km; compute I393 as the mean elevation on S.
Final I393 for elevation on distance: 93.8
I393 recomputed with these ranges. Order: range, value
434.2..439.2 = 79.8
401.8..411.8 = 58.6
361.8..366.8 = 89.1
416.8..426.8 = 79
